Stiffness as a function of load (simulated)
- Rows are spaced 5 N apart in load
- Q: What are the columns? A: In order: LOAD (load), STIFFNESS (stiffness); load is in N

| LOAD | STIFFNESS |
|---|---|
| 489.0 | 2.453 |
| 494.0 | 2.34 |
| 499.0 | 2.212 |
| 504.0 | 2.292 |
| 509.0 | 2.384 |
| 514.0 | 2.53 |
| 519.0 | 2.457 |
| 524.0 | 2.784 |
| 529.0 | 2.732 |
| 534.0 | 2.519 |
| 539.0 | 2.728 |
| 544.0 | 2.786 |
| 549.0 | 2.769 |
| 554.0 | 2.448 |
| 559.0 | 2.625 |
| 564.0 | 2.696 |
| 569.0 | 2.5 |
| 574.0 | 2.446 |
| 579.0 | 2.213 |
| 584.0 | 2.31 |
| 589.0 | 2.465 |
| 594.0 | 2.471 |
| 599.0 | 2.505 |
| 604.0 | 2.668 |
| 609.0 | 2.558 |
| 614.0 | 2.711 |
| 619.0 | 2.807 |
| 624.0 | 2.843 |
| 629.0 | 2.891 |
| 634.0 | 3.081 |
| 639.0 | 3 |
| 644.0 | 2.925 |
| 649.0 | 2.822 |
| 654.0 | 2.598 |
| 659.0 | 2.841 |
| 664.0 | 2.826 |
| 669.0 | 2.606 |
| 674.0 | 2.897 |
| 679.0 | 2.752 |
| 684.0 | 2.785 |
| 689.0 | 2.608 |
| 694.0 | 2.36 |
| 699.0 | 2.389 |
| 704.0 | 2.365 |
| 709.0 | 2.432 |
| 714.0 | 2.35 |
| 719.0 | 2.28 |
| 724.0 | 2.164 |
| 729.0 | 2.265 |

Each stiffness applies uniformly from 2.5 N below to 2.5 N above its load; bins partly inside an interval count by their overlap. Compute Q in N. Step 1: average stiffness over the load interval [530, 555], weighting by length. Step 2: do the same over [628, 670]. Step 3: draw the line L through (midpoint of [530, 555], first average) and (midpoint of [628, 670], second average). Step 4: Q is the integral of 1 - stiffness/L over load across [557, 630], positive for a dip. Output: 4.8 N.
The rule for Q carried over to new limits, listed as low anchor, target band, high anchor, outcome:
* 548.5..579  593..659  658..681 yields -2.1 N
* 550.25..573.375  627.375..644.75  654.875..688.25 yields -1.8 N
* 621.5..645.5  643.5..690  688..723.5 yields -1.4 N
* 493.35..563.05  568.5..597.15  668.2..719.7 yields 1.7 N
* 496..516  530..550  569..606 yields -2.6 N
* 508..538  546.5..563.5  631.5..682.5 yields 0.1 N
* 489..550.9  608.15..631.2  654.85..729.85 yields -2.2 N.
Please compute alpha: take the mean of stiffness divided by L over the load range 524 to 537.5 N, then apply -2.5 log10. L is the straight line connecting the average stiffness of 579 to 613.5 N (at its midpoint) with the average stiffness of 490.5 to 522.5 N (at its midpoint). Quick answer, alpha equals -0.11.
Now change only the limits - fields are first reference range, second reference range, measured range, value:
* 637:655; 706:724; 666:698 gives -0.032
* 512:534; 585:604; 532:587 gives 0.002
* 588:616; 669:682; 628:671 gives -0.055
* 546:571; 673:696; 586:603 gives 0.059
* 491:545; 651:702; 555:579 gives 0.017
